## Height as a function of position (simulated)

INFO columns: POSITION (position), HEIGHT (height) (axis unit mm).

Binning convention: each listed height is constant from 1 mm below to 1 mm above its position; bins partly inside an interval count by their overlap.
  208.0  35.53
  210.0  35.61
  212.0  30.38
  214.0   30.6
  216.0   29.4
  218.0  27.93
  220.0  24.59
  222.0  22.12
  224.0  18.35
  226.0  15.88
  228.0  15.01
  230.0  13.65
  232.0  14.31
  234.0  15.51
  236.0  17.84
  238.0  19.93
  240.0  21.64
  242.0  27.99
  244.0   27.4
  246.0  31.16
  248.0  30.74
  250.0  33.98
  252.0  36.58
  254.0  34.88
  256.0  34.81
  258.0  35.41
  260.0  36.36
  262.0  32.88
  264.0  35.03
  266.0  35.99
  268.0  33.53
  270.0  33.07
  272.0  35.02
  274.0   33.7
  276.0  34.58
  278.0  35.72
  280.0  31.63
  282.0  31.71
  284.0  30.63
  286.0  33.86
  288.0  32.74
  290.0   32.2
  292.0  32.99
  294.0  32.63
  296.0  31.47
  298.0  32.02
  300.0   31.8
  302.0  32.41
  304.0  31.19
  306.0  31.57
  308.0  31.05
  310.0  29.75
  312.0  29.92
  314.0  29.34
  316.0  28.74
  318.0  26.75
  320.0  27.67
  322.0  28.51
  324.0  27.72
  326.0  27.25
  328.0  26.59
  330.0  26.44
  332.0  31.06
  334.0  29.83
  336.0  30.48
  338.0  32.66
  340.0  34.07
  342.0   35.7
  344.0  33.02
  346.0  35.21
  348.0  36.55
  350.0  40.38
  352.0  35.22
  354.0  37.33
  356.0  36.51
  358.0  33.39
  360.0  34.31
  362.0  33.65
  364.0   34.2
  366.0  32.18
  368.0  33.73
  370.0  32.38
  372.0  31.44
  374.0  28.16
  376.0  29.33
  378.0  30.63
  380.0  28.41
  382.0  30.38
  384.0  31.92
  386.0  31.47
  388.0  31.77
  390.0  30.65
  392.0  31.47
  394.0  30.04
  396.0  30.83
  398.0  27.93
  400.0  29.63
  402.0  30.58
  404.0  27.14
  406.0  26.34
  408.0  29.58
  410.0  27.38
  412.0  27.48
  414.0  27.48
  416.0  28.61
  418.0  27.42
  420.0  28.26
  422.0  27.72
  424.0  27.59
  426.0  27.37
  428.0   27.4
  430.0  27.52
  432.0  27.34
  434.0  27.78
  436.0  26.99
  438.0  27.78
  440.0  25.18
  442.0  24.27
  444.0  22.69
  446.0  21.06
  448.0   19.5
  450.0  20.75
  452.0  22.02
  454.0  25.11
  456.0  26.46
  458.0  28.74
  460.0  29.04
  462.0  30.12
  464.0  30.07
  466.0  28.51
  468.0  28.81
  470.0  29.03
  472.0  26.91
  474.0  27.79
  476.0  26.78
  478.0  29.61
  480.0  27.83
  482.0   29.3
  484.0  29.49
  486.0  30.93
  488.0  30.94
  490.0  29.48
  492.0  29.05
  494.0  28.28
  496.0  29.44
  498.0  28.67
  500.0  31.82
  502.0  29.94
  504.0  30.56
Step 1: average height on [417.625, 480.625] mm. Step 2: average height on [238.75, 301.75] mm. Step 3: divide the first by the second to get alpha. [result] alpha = 0.82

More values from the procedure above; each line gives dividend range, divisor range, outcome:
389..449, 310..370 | 0.86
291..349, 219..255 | 1.32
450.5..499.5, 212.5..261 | 1.10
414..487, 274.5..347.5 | 0.87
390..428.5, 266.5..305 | 0.87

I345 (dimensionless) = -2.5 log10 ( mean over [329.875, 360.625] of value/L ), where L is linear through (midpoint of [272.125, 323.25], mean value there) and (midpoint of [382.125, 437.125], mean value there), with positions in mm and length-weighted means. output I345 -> -0.13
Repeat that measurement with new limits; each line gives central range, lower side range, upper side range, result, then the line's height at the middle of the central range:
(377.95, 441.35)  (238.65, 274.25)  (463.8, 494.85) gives 0.05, 30.1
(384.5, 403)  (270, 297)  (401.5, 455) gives -0.10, 27.8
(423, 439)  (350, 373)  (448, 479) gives 0.07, 29.4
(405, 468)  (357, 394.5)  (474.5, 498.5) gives 0.14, 30.2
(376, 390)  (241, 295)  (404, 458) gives -0.09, 28.2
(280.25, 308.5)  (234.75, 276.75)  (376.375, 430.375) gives -0.04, 30.8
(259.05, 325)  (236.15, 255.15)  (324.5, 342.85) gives -0.08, 29.7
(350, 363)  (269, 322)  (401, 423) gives -0.19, 29.7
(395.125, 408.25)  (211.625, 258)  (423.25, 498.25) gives -0.08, 26.7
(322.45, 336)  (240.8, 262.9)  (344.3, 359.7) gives 0.24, 35.4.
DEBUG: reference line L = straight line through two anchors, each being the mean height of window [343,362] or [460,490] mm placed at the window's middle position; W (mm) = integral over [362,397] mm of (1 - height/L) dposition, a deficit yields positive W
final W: 3.1 mm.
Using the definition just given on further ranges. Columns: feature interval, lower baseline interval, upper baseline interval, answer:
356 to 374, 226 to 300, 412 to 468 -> -3.4 mm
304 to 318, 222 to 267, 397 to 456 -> -1.8 mm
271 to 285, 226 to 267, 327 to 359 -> -1.9 mm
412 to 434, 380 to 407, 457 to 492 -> 1.4 mm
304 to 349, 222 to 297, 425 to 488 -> -3.3 mm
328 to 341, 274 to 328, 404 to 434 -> -0.2 mm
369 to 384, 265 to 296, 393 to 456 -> -0.7 mm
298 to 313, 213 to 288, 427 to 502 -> -1.6 mm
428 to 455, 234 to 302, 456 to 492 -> 4.4 mm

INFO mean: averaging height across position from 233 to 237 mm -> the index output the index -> 16.7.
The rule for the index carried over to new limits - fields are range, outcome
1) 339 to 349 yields 34.9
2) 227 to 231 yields 14.3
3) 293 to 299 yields 32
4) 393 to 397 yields 30.4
